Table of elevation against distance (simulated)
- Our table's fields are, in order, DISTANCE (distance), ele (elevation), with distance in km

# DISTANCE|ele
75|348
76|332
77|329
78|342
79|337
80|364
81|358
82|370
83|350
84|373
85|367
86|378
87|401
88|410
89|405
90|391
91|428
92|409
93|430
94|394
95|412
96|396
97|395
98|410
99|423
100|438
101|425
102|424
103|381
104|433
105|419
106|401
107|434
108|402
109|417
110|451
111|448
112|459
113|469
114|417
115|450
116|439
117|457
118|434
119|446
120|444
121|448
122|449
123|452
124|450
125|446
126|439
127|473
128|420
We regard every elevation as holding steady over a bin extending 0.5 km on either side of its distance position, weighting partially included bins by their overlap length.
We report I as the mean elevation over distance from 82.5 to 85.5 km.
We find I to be 363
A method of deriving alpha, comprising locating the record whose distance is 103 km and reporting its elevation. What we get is 381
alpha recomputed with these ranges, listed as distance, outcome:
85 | 367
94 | 394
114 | 417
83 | 350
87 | 401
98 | 410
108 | 402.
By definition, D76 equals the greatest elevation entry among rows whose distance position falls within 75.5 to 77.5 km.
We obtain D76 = 332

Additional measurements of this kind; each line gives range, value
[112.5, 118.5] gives 469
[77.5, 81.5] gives 364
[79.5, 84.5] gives 373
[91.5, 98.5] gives 430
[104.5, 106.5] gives 419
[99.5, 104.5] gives 438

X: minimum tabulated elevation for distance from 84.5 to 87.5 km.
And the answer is 367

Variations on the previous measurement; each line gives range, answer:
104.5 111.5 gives 401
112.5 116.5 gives 417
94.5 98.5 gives 395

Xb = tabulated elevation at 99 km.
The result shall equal 423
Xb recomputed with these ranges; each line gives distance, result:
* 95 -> 412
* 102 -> 424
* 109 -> 417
